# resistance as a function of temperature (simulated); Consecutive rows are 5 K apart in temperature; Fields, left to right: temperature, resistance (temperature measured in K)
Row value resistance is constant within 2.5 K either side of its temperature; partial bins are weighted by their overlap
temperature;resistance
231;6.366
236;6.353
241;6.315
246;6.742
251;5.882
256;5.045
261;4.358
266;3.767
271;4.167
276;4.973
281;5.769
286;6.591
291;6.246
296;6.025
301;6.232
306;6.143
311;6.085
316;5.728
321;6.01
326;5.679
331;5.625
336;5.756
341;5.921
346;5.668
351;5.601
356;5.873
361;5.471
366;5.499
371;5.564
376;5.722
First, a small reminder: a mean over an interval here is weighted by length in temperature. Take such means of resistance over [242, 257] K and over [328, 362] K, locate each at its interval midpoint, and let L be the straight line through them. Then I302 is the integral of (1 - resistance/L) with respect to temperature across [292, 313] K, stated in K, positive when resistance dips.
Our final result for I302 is -1.0 K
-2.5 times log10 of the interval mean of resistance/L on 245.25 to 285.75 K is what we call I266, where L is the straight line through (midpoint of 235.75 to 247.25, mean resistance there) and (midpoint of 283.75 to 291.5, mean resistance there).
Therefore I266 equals 0.26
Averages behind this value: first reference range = 6.46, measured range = 5.1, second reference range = 6.46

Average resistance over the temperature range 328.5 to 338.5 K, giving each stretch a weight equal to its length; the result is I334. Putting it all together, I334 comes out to 5.69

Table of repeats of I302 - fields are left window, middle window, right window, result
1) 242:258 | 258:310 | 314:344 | 3.9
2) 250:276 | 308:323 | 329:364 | -1.9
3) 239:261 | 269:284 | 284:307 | 2.5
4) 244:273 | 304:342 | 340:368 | -3.0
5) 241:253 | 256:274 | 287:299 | 5.8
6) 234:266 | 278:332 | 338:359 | -3.0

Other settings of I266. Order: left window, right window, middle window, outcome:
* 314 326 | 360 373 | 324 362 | -0.01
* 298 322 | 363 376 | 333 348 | 0.00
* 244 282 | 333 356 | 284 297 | -0.19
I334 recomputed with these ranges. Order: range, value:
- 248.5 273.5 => 4.64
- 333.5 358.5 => 5.76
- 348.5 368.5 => 5.61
